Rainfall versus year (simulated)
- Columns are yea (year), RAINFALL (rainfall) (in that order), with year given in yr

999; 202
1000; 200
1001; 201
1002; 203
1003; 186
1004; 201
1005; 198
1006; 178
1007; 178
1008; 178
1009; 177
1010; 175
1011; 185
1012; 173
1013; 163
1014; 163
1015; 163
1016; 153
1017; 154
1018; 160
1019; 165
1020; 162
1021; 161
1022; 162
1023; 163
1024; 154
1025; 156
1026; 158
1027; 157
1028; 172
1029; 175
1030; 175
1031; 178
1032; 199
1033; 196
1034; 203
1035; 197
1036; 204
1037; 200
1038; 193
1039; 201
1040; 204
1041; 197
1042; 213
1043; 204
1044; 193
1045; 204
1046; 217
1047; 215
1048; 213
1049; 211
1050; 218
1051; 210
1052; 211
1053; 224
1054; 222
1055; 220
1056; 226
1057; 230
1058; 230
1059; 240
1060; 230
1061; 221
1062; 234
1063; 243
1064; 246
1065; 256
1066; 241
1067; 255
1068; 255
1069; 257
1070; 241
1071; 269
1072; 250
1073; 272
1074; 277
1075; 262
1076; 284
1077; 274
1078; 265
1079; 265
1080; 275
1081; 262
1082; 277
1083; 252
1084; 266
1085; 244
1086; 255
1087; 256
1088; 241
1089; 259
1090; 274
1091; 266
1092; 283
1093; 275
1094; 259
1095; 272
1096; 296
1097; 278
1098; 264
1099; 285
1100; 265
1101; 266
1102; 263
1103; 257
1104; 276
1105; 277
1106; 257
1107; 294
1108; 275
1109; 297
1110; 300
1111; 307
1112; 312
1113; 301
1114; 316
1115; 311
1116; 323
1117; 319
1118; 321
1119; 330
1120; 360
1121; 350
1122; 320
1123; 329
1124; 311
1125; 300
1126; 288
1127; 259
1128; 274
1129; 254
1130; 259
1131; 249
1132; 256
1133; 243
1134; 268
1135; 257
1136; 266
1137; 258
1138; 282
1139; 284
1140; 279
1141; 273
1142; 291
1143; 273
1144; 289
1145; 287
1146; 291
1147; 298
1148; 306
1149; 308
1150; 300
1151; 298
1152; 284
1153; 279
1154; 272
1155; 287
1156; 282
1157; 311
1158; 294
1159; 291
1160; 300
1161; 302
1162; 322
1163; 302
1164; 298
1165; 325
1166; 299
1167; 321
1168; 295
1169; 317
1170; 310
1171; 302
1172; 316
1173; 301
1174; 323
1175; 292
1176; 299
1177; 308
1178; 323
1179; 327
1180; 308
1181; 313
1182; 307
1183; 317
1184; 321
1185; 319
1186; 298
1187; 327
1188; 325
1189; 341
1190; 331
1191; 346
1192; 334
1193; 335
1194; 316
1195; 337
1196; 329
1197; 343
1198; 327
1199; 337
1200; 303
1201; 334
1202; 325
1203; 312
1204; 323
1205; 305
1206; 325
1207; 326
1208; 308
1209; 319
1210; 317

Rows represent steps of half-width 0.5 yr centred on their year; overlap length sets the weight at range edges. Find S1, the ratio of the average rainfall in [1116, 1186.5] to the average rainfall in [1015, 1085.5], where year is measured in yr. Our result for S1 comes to 1.37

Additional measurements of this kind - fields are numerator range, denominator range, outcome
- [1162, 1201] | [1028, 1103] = 1.33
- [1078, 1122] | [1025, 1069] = 1.34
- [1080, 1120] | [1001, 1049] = 1.54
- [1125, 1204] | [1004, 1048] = 1.66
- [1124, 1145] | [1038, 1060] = 1.27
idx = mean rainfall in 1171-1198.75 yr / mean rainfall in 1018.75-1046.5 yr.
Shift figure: 1.74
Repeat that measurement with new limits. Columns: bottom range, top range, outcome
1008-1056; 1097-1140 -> 1.54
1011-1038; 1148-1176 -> 1.75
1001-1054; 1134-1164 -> 1.55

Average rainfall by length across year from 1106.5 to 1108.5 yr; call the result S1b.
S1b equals 284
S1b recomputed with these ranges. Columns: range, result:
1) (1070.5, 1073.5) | 264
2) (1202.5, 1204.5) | 318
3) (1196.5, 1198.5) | 335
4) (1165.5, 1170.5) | 308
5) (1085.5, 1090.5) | 257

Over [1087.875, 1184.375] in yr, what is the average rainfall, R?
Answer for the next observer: 292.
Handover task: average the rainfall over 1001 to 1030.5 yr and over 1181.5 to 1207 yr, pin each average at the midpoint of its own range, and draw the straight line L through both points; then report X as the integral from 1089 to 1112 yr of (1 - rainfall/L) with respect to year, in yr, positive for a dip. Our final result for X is -3.1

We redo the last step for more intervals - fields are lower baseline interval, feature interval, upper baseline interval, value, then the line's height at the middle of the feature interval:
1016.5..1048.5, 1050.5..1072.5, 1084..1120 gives -1.1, 226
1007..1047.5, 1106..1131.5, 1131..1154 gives -4.2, 259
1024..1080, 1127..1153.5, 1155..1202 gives 0.9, 287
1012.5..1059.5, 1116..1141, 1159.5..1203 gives -1.6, 272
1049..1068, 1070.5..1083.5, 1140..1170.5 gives -1.3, 244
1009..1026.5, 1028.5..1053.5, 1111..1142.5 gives -1.5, 191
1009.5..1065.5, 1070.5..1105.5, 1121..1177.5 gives -4.2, 239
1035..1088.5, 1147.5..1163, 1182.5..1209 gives 0.1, 298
